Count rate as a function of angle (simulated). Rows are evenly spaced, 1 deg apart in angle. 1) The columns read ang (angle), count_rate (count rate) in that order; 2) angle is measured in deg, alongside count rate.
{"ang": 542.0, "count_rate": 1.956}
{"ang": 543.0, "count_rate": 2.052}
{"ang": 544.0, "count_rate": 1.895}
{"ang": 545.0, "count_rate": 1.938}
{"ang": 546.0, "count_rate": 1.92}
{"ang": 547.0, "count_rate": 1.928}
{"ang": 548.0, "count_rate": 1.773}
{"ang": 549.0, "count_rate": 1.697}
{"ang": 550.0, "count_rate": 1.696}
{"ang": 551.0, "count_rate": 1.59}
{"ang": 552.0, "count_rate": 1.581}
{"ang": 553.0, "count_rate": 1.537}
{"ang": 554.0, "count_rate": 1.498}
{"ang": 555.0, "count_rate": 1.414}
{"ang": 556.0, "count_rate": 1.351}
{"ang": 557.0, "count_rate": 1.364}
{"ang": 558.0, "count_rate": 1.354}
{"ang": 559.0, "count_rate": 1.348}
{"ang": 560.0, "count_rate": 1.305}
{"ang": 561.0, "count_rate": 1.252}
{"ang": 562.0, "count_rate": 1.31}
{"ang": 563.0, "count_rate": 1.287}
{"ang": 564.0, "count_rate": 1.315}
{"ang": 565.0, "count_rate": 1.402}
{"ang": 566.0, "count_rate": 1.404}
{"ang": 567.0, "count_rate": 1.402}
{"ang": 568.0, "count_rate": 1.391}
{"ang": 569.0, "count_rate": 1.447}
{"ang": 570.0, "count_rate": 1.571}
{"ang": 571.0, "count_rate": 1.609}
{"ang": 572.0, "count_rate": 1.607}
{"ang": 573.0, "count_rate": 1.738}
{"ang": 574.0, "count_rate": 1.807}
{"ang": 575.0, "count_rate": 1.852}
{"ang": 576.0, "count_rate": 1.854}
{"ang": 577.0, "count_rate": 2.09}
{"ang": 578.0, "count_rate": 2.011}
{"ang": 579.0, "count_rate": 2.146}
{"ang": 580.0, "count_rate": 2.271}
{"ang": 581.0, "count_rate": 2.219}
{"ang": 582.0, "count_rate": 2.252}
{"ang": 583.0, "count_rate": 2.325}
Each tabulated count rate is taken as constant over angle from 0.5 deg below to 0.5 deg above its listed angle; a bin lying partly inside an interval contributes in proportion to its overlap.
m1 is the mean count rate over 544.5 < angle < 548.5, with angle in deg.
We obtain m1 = 1.89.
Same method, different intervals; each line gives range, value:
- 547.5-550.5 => 1.72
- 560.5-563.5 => 1.28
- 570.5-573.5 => 1.65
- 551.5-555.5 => 1.51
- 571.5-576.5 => 1.77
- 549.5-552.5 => 1.62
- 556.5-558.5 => 1.36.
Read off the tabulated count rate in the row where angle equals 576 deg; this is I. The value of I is 1.854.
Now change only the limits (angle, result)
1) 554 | 1.498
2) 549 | 1.697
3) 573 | 1.738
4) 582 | 2.252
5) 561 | 1.252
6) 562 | 1.31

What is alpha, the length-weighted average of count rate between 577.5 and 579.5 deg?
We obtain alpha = 2.08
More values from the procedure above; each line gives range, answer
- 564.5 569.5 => 1.41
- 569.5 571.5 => 1.59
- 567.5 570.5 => 1.47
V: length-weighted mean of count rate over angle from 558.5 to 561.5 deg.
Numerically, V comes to 1.3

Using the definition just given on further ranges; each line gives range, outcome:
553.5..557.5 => 1.41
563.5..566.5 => 1.37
